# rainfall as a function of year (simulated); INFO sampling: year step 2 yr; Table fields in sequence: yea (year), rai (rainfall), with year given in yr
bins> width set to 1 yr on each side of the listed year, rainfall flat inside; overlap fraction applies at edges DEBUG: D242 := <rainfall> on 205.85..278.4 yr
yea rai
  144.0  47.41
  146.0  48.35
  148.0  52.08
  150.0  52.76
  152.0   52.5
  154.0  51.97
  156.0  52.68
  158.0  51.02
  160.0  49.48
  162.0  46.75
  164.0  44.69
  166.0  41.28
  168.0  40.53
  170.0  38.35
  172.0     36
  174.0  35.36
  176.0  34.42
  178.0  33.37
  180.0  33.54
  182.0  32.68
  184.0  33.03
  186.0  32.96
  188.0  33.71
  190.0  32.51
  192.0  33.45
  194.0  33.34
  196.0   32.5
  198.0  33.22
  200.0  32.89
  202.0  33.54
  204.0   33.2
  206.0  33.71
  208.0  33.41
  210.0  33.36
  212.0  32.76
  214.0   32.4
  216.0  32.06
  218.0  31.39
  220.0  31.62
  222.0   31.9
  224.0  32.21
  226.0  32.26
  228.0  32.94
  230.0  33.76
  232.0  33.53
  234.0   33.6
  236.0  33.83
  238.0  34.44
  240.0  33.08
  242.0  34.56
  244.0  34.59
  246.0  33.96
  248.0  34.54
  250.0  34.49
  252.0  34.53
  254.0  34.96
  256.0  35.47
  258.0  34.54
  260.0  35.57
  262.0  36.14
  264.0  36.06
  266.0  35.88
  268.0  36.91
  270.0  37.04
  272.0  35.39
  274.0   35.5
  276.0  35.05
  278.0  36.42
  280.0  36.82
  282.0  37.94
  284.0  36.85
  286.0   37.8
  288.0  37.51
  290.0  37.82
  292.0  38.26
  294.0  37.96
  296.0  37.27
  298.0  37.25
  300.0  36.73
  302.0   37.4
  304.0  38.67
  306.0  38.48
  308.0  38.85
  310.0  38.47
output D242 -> 34.1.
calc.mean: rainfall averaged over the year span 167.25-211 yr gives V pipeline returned 34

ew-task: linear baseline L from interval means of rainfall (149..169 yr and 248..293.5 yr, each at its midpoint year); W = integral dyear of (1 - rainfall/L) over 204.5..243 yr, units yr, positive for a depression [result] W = 7.72 yr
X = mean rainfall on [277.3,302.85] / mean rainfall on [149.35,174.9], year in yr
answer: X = 0.82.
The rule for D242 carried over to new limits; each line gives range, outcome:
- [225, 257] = 34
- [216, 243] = 33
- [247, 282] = 35.7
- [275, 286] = 36.7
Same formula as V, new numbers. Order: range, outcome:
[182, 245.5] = 33.1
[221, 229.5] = 32.4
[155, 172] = 45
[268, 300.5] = 37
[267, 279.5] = 36.1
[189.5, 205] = 33.1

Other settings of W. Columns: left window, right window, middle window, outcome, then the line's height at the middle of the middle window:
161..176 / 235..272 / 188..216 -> 3.7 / 38.1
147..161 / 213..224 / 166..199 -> 6.5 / 43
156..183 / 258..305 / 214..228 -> 2.4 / 38.7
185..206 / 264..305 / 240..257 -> 0.4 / 35.4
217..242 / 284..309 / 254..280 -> -0.1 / 35.7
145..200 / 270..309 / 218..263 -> 5.4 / 38.5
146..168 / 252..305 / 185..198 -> 3.6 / 45.5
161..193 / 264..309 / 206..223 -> 2.0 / 36.7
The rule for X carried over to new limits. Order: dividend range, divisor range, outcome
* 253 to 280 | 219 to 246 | 1.08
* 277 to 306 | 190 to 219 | 1.14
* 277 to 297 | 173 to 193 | 1.12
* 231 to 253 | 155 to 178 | 0.80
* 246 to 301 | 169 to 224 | 1.09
